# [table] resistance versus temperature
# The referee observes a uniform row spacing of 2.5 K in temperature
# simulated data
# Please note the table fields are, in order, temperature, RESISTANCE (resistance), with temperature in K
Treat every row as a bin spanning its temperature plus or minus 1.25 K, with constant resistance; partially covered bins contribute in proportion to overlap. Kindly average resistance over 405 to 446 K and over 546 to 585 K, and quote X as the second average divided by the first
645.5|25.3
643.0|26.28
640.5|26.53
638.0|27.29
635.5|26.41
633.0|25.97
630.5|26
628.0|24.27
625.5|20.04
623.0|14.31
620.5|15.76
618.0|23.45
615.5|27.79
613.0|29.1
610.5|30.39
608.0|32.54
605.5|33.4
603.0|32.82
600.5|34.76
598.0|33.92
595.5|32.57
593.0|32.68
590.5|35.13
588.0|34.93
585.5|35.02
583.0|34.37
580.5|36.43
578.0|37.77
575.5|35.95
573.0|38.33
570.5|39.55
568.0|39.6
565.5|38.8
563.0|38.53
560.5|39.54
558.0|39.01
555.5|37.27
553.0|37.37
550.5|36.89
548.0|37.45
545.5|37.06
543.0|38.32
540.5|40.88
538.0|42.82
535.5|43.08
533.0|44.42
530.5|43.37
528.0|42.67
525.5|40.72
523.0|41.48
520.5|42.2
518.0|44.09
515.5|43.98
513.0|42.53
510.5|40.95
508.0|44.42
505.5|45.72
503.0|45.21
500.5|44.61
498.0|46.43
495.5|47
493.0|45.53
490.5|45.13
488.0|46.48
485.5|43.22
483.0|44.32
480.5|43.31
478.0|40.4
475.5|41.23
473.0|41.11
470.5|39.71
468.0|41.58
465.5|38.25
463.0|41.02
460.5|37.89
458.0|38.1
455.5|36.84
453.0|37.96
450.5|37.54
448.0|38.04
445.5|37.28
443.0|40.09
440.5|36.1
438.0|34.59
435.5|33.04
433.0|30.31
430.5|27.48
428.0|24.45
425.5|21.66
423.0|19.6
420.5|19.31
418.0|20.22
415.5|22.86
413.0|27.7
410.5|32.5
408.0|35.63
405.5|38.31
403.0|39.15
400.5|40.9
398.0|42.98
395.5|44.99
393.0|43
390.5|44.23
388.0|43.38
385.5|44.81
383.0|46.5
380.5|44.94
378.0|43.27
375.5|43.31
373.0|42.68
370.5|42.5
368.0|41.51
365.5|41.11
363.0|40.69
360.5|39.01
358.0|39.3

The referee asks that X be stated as 1.3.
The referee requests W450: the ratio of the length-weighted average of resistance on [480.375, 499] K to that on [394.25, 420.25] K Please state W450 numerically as 1.3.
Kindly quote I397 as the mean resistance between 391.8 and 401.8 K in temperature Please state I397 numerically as 42.9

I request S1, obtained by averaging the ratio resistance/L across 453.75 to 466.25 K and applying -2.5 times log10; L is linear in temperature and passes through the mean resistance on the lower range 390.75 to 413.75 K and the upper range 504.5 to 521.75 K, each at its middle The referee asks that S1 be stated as 0.08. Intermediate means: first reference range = 38.8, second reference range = 43.4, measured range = 38.4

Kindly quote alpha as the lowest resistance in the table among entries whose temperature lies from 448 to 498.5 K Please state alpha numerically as 36.84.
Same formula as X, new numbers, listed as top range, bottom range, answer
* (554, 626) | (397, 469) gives 0.99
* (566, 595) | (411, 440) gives 1.40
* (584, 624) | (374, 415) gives 0.74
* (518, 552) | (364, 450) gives 1.13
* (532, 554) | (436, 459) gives 1.07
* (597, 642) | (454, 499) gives 0.64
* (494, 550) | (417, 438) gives 1.69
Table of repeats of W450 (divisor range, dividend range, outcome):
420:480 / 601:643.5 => 0.75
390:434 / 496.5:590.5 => 1.27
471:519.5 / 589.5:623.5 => 0.67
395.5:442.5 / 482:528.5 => 1.42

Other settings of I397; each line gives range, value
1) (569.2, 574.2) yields 39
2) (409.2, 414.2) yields 30.2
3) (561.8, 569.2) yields 39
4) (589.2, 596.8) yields 33.5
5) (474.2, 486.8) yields 42.5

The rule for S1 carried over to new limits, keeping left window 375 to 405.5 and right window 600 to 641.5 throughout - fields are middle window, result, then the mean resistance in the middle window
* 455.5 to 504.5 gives -0.16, 42.5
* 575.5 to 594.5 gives -0.21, 35.2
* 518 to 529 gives -0.25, 42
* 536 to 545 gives -0.25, 40.6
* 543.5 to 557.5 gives -0.19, 37.4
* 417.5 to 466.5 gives 0.20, 32.6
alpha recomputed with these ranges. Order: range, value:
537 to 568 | 36.89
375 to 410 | 35.63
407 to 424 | 19.31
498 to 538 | 40.72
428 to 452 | 24.45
